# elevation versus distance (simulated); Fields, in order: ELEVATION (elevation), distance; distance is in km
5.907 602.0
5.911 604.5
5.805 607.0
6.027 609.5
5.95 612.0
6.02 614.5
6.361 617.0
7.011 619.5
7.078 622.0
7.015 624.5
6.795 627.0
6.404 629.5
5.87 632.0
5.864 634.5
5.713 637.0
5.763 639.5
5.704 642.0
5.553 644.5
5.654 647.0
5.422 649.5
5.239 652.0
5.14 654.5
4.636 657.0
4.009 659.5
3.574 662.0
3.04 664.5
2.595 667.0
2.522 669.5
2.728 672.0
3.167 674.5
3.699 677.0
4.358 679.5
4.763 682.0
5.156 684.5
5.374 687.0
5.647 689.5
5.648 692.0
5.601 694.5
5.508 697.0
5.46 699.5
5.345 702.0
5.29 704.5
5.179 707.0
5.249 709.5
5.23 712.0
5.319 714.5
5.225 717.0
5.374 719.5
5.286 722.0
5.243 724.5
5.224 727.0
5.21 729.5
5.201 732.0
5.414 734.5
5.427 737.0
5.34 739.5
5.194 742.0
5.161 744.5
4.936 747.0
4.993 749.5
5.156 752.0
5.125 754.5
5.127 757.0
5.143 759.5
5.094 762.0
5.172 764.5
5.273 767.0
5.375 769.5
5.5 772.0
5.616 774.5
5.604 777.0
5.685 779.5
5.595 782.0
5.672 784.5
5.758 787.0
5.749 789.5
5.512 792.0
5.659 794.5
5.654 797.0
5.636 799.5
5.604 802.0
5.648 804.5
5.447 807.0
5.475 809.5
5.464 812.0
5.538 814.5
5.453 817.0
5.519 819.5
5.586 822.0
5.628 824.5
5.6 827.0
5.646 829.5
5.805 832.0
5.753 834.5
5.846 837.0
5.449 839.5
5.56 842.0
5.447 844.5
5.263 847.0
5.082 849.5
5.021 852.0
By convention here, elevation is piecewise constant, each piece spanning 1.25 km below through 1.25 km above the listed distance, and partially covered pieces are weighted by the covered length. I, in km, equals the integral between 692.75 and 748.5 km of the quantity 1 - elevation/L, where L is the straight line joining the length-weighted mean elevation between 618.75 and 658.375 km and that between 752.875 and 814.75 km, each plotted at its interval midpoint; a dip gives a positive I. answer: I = 3.7 km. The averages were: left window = 5.91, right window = 5.48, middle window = 5.29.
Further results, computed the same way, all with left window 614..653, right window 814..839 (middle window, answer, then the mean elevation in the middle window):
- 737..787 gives 4.07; 5.32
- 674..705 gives 4.80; 5.04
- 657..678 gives 9.67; 3.25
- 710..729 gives 2.01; 5.27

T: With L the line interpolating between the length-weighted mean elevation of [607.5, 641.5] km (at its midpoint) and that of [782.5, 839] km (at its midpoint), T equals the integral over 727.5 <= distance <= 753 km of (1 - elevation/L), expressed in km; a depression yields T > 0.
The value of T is 2.9 km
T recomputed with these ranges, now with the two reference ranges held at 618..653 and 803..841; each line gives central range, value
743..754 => 1.4 km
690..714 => 2.1 km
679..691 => 1.7 km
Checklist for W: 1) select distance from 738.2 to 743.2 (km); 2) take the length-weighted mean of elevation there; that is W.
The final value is 5.27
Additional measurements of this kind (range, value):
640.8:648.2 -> 5.64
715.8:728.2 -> 5.27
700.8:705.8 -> 5.32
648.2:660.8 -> 4.89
